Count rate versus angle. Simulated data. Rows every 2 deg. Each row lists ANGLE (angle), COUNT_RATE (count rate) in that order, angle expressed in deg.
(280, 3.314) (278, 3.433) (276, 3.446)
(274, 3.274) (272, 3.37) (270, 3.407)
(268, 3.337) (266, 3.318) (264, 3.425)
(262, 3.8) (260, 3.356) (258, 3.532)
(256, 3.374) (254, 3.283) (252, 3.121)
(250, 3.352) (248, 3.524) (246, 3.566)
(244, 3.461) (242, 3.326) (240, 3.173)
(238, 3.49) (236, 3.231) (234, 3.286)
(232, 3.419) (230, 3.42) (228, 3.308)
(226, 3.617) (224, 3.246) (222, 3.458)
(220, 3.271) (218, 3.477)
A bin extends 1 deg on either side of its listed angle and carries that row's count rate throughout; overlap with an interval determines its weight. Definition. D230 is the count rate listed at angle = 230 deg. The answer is 3.42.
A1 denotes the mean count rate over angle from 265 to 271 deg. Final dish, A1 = 3.35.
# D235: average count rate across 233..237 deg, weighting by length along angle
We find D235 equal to 3.26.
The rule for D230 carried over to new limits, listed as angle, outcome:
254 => 3.283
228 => 3.308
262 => 3.8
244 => 3.461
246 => 3.566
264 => 3.425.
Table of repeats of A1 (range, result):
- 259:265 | 3.53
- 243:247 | 3.51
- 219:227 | 3.4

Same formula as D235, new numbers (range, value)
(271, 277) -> 3.36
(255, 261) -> 3.42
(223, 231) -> 3.4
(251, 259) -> 3.33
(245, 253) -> 3.39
